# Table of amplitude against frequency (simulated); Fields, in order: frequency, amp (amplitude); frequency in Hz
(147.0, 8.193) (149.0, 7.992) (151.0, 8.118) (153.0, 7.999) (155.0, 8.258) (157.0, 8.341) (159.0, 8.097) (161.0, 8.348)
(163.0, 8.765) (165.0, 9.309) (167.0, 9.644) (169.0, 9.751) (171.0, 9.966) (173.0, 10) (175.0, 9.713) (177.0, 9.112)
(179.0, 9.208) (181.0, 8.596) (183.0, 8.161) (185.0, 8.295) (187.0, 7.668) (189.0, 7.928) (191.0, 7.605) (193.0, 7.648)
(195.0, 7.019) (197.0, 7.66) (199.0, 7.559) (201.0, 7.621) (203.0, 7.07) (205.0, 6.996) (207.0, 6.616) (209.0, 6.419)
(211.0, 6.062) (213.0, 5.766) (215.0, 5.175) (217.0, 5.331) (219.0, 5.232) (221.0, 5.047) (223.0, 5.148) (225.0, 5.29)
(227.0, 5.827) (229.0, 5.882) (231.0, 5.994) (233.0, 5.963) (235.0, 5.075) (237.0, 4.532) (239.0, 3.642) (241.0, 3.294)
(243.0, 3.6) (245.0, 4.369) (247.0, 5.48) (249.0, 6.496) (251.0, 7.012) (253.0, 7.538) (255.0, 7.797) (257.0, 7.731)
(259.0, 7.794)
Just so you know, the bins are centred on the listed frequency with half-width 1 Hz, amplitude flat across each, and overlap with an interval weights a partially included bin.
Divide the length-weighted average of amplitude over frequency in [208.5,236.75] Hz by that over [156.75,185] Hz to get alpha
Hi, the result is 0.6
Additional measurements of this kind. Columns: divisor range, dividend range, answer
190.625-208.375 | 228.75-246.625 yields 0.64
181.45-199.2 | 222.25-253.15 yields 0.68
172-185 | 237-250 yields 0.49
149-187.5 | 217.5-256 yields 0.62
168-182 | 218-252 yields 0.55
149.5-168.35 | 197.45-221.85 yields 0.73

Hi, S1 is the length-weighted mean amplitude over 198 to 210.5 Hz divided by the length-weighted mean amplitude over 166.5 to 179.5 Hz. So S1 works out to 0.7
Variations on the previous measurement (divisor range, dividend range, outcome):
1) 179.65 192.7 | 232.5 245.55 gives 0.53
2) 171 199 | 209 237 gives 0.66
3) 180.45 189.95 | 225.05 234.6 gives 0.72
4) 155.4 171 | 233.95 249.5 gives 0.50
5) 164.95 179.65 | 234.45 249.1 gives 0.46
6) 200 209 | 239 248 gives 0.59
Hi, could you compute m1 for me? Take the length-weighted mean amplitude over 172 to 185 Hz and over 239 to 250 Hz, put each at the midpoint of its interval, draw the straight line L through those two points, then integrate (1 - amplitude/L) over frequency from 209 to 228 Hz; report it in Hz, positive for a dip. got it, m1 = 2.53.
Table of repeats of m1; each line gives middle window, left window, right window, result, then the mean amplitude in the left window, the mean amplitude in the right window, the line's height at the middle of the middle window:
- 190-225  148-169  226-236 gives 1.3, 8.55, 5.75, 6.66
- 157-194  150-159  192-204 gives -4.4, 8.17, 7.43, 7.81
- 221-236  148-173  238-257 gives 1.7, 8.77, 5.59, 6.28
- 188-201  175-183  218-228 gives 0.2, 8.96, 5.31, 7.68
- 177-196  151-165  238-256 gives -1.6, 8.36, 5.47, 7.43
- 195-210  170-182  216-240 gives 0.4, 9.43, 5.25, 7.3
